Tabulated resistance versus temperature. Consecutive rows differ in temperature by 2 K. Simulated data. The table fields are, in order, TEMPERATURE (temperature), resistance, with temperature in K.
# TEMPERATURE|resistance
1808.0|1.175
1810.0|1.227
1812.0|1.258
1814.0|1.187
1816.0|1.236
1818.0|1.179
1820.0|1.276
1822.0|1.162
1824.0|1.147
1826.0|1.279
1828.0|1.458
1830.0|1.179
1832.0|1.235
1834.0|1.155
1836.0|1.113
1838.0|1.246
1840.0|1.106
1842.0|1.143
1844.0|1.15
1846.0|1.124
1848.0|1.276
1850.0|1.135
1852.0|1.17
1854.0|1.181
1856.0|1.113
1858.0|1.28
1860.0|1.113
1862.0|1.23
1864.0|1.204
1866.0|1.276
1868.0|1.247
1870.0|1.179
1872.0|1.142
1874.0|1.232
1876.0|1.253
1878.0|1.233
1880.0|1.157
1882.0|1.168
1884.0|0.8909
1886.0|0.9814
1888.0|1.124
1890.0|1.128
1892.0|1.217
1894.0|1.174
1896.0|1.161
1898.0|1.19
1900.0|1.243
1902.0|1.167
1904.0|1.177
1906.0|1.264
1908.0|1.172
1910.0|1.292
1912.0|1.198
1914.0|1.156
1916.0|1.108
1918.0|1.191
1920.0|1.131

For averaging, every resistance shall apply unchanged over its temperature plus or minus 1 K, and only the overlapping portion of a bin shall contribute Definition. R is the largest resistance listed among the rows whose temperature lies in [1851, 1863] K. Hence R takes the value 1.28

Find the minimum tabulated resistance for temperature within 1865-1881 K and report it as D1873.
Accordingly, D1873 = 1.142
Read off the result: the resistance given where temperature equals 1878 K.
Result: 1.233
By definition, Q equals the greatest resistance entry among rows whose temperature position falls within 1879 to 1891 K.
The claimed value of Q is 1.168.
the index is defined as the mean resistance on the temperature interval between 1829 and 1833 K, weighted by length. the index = 1.21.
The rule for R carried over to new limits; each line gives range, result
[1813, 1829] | 1.458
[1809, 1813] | 1.258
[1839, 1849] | 1.276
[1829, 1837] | 1.235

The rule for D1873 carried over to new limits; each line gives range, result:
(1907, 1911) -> 1.172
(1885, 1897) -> 0.9814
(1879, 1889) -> 0.8909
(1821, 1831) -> 1.147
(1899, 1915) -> 1.156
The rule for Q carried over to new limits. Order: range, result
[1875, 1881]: 1.253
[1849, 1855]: 1.181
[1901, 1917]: 1.292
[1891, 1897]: 1.217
